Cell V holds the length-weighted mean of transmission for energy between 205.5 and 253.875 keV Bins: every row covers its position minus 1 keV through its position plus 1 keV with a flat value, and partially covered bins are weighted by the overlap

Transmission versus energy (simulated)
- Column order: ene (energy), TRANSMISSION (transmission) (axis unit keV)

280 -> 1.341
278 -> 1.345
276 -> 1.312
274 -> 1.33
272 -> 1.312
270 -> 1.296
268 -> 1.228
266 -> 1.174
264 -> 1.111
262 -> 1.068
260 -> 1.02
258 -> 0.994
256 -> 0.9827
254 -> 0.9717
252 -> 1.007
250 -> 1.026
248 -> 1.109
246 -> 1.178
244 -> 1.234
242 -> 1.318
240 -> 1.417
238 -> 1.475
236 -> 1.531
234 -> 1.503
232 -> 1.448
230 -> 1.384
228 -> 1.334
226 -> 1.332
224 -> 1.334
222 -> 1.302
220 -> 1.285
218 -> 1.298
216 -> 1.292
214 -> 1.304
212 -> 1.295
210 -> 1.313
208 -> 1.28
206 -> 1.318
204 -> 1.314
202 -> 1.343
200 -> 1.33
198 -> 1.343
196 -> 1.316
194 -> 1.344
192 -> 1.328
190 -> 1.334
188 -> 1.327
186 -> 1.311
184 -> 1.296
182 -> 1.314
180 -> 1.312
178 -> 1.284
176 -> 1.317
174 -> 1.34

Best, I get 1.3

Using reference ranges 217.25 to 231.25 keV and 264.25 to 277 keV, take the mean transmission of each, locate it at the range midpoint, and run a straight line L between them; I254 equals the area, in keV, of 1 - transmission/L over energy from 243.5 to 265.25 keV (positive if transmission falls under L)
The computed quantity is 3.8 keV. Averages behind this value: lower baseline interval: 1.33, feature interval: 1.06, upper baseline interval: 1.27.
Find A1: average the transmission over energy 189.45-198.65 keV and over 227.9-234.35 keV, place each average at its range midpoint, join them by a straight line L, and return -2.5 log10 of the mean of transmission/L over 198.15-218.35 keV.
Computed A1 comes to 0.04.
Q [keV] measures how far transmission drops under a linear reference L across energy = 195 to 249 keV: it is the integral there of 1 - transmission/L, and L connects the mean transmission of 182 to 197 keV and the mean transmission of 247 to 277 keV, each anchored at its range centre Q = -4.2 keV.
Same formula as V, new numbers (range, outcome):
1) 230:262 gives 1.22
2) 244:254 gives 1.08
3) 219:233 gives 1.35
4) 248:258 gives 1.01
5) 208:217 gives 1.3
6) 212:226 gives 1.3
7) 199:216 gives 1.31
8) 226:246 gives 1.39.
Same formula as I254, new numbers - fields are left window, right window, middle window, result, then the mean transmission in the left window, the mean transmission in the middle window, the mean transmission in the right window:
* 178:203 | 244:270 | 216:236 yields -2.80 keV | 1.32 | 1.36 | 1.09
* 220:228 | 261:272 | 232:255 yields 0.03 keV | 1.32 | 1.26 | 1.19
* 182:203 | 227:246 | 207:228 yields 0.91 keV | 1.33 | 1.3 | 1.39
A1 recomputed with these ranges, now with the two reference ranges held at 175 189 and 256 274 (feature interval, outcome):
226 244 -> -0.17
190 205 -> -0.04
